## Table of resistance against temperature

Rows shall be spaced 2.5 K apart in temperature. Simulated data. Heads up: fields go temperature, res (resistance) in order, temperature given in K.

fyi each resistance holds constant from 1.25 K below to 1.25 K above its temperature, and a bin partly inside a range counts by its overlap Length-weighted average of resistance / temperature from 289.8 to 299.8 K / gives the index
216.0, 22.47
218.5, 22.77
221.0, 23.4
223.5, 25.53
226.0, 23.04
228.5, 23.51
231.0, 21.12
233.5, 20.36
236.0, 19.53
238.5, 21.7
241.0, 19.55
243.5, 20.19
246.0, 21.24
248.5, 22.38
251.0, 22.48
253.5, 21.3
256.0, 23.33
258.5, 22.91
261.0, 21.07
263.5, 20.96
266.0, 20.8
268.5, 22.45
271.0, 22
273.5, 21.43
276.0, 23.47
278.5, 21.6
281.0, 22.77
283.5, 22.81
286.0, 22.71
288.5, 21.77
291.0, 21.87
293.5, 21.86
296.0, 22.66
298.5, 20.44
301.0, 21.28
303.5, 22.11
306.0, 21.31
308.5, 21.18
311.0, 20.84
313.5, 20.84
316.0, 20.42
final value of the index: 21.7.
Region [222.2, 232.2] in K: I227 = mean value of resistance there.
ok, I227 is 23.3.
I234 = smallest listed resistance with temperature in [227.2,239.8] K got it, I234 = 19.53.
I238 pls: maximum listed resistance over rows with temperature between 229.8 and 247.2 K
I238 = 21.7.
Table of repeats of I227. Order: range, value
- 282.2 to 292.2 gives 22.3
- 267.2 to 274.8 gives 22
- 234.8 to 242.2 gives 20.3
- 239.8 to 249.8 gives 20.9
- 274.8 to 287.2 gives 22.7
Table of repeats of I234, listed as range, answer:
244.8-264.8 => 20.96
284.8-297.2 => 21.77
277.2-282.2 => 21.6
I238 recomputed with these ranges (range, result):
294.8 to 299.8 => 22.66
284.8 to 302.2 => 22.71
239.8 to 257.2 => 23.33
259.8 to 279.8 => 23.47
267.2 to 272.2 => 22.45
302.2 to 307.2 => 22.11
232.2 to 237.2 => 20.36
